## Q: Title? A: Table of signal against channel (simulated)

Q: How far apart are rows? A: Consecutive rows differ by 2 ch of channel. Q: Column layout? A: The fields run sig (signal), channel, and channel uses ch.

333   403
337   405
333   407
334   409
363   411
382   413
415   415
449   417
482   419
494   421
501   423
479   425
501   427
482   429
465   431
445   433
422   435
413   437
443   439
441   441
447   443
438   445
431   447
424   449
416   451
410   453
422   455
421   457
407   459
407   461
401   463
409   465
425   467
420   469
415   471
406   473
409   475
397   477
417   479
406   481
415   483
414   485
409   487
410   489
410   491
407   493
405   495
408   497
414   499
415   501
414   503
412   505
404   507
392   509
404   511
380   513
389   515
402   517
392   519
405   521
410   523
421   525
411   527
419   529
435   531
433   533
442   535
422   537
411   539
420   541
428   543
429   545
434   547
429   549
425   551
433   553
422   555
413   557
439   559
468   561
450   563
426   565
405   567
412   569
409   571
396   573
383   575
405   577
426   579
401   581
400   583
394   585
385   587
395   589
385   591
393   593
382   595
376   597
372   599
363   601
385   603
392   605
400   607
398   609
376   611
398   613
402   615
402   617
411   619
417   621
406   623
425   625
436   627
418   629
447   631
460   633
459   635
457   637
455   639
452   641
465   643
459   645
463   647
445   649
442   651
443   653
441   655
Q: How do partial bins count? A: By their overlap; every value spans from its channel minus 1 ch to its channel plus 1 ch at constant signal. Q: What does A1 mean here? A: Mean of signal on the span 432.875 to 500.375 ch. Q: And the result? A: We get 417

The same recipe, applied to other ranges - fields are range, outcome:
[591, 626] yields 394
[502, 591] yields 414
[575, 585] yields 404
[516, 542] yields 417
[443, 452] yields 429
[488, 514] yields 406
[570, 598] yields 395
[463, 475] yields 413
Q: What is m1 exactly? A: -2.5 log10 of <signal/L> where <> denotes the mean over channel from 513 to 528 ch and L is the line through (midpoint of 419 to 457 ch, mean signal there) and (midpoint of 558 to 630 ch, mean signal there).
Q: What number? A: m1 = 0.058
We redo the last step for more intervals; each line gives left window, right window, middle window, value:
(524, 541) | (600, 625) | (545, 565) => -0.05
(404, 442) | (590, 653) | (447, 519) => 0.05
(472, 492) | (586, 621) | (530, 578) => -0.07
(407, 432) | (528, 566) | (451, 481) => 0.06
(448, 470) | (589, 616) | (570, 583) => -0.03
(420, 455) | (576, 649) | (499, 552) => 0.04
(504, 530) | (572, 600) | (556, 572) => -0.08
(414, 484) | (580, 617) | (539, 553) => -0.06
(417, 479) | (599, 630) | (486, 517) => 0.05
